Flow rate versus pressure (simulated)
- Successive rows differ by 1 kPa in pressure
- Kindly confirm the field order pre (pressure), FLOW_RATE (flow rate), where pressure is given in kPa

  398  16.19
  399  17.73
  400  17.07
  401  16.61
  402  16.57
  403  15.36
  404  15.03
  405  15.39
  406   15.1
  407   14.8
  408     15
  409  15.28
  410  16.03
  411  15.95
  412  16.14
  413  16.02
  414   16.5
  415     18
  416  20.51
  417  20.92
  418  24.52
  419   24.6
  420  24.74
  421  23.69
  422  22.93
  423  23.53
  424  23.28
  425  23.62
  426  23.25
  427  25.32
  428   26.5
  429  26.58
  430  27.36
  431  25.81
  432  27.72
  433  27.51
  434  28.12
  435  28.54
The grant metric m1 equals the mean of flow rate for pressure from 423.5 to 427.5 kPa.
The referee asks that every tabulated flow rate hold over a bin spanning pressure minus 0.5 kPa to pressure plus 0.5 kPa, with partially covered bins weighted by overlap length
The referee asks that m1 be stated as 23.9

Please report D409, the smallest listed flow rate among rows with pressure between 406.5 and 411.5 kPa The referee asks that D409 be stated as 14.8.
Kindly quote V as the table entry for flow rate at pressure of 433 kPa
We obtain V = 27.51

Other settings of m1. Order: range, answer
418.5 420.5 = 24.7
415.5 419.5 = 22.6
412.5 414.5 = 16.3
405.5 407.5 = 14.9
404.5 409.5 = 15.1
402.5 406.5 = 15.2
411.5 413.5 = 16.1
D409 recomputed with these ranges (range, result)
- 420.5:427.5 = 22.93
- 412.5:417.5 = 16.02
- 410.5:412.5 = 15.95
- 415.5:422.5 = 20.51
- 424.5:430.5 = 23.25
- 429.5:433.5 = 25.81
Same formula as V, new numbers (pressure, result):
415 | 18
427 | 25.32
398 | 16.19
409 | 15.28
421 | 23.69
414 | 16.5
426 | 23.25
